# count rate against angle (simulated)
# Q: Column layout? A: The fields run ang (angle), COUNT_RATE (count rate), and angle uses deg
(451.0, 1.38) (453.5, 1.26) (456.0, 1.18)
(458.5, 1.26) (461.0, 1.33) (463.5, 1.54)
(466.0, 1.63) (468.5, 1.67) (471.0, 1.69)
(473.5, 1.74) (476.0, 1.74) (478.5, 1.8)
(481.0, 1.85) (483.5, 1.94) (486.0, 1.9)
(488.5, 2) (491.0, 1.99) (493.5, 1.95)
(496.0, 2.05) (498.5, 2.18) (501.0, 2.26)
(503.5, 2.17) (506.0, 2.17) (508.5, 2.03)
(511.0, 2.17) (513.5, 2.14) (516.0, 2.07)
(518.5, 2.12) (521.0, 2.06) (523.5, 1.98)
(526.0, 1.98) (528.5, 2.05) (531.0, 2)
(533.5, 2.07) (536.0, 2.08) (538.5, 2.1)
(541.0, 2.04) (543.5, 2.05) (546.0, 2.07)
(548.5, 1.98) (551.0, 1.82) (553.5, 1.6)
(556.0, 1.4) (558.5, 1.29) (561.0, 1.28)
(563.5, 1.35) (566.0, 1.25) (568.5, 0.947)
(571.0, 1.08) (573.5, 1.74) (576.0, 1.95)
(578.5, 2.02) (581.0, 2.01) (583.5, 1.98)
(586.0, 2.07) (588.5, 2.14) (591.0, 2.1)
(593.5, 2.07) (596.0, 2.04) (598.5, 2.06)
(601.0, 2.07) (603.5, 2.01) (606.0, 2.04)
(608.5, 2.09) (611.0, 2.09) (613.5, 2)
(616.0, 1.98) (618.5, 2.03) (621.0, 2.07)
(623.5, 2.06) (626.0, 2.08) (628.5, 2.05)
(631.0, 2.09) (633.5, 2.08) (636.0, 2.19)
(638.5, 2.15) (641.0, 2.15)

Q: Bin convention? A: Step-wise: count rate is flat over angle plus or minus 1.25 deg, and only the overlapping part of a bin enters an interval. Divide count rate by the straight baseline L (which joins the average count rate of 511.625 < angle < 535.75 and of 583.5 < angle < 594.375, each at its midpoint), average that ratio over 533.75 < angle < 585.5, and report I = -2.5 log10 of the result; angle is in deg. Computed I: 0.20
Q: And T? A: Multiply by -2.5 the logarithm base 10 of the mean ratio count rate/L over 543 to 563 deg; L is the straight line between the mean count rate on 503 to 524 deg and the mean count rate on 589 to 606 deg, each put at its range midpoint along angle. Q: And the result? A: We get 0.25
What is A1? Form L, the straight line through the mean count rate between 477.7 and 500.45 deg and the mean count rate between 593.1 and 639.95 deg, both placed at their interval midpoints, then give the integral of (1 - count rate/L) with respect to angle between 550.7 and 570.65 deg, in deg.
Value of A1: 6.8 deg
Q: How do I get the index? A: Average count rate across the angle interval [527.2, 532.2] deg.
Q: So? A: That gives 2.02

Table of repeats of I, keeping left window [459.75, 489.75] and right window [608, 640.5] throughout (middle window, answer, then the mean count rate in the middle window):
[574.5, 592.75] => -0.028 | 2.04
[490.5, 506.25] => -0.180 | 2.11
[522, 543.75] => -0.095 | 2.04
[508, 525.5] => -0.138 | 2.08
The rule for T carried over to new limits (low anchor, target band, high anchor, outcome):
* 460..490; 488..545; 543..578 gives -0.248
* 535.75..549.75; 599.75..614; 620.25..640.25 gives 0.017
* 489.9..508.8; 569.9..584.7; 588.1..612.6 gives 0.153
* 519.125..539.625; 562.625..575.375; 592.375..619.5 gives 0.487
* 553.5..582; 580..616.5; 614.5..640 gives -0.153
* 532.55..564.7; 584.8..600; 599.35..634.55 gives -0.068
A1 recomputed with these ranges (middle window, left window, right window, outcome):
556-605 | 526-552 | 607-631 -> 6.9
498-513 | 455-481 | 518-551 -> -2.7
